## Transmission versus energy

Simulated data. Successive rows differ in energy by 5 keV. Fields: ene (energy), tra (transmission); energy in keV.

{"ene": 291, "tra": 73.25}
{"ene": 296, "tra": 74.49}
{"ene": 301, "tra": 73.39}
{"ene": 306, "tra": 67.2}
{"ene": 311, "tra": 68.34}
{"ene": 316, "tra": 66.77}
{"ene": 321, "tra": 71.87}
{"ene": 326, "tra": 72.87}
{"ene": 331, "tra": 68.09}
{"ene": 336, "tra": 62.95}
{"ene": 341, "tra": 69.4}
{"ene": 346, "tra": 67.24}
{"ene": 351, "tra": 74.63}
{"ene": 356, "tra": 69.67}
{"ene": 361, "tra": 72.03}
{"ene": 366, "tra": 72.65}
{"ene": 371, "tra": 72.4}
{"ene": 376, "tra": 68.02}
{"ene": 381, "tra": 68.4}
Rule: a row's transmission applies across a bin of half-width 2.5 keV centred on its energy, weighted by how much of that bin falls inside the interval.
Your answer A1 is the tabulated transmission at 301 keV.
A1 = 73.39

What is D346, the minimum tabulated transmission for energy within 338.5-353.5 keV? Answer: 67.24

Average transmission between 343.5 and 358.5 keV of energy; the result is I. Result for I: 70.5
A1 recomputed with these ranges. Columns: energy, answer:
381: 68.4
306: 67.2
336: 62.95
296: 74.49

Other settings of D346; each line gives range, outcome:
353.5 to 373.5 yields 69.67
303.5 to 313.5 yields 67.2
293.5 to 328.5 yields 66.77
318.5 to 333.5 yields 68.09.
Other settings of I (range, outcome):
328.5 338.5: 65.5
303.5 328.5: 69.4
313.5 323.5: 69.3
